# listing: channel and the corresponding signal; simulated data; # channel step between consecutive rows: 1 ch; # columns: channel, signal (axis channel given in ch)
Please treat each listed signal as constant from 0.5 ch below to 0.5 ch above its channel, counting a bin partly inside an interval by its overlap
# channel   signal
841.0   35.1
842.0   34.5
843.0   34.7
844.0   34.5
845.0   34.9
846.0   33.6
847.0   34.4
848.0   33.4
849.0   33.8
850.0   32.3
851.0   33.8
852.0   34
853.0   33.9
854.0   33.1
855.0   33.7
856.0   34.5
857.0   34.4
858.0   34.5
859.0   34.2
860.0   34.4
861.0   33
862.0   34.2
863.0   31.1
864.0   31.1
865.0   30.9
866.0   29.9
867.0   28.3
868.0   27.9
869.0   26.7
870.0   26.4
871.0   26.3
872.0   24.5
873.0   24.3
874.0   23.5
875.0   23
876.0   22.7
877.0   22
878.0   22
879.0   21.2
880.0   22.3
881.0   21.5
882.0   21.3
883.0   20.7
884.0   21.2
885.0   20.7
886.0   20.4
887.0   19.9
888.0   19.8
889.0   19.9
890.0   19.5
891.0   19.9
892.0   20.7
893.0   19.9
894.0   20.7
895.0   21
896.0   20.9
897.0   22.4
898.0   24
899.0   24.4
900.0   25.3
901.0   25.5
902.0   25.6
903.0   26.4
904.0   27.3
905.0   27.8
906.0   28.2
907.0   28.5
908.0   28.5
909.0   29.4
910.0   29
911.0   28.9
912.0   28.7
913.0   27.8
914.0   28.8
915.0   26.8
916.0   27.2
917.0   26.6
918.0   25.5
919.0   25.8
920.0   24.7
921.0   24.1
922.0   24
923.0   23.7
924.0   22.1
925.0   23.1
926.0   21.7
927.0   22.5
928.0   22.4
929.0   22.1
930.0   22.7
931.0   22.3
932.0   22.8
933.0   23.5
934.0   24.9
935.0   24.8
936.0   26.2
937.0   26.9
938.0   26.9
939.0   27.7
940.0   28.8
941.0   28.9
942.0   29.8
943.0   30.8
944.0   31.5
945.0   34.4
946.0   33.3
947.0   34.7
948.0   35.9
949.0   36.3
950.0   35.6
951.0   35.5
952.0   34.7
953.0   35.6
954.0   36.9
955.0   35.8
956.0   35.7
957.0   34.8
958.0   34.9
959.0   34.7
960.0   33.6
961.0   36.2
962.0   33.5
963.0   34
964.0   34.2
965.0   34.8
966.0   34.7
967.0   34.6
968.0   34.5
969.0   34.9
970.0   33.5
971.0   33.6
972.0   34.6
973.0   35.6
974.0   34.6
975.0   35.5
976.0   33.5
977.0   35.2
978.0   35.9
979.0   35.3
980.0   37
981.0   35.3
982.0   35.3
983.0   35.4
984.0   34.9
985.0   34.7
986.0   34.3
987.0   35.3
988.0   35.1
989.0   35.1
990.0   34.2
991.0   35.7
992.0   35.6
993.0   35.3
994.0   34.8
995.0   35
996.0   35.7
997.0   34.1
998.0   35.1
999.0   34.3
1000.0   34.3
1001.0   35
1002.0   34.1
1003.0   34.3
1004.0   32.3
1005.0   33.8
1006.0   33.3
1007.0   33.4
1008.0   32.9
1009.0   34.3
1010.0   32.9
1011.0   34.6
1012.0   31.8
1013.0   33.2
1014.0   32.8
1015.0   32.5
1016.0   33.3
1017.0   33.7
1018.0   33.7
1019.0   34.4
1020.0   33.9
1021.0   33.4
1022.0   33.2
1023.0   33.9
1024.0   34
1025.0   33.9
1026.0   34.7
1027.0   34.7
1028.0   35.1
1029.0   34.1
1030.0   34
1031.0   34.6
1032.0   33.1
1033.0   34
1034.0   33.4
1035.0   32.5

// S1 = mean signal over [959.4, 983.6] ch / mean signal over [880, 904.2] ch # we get 1.58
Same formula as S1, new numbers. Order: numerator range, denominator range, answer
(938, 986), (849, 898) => 1.31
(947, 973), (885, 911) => 1.47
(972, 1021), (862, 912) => 1.40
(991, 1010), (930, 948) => 1.22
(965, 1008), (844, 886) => 1.21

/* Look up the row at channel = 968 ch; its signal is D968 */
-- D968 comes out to 34.5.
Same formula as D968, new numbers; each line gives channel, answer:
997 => 34.1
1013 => 33.2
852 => 34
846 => 33.6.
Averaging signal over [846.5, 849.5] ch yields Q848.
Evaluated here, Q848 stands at 33.9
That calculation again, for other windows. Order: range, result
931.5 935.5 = 24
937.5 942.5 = 28.4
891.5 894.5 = 20.4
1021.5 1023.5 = 33.5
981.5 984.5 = 35.2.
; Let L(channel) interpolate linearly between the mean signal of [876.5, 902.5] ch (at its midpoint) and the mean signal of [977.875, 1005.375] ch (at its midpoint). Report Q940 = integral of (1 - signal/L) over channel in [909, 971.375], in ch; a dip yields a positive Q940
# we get -3.1 ch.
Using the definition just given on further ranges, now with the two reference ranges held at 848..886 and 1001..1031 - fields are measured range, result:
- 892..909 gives 2.7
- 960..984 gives -2.1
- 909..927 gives 2.5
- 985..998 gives -0.9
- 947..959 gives -1.6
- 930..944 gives 1.9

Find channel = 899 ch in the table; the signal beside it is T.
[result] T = 24.4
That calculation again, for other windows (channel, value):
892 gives 20.7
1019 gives 34.4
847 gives 34.4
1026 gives 34.7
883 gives 20.7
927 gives 22.5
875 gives 23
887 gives 19.9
